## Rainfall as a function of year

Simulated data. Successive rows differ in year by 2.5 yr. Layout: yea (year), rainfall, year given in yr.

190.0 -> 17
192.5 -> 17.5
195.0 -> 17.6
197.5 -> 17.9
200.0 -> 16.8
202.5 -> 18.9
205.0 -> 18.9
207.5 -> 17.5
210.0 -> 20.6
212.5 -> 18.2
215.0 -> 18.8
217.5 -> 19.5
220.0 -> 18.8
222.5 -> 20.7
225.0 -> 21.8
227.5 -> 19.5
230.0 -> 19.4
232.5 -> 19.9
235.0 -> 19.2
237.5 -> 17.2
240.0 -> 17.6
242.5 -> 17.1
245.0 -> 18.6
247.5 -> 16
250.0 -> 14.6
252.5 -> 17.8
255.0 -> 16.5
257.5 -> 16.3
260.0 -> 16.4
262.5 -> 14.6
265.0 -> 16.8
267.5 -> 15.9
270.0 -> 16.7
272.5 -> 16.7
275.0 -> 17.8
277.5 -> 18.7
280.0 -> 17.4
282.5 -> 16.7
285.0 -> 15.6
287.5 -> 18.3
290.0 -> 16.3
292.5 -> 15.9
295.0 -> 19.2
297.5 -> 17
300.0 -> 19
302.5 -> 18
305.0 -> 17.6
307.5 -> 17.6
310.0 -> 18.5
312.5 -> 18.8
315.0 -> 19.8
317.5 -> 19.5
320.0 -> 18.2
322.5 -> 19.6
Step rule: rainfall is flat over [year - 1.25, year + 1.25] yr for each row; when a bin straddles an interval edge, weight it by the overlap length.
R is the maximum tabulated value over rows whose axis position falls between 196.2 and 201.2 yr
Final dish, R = 17.9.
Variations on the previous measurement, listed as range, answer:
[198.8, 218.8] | 20.6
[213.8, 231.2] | 21.8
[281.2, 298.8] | 19.2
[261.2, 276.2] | 17.8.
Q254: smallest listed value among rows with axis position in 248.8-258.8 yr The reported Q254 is 14.6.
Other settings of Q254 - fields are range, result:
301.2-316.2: 17.6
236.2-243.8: 17.1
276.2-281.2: 17.4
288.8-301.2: 15.9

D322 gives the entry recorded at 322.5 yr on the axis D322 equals 19.6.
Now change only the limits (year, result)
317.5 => 19.5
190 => 17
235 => 19.2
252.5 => 17.8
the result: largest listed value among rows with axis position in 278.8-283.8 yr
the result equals 17.4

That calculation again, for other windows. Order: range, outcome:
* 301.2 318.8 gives 19.8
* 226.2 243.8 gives 19.9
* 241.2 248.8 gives 18.6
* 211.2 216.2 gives 18.8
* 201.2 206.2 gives 18.9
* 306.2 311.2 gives 18.5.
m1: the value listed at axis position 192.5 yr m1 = 17.5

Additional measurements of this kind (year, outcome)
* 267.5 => 15.9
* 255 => 16.5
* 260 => 16.4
